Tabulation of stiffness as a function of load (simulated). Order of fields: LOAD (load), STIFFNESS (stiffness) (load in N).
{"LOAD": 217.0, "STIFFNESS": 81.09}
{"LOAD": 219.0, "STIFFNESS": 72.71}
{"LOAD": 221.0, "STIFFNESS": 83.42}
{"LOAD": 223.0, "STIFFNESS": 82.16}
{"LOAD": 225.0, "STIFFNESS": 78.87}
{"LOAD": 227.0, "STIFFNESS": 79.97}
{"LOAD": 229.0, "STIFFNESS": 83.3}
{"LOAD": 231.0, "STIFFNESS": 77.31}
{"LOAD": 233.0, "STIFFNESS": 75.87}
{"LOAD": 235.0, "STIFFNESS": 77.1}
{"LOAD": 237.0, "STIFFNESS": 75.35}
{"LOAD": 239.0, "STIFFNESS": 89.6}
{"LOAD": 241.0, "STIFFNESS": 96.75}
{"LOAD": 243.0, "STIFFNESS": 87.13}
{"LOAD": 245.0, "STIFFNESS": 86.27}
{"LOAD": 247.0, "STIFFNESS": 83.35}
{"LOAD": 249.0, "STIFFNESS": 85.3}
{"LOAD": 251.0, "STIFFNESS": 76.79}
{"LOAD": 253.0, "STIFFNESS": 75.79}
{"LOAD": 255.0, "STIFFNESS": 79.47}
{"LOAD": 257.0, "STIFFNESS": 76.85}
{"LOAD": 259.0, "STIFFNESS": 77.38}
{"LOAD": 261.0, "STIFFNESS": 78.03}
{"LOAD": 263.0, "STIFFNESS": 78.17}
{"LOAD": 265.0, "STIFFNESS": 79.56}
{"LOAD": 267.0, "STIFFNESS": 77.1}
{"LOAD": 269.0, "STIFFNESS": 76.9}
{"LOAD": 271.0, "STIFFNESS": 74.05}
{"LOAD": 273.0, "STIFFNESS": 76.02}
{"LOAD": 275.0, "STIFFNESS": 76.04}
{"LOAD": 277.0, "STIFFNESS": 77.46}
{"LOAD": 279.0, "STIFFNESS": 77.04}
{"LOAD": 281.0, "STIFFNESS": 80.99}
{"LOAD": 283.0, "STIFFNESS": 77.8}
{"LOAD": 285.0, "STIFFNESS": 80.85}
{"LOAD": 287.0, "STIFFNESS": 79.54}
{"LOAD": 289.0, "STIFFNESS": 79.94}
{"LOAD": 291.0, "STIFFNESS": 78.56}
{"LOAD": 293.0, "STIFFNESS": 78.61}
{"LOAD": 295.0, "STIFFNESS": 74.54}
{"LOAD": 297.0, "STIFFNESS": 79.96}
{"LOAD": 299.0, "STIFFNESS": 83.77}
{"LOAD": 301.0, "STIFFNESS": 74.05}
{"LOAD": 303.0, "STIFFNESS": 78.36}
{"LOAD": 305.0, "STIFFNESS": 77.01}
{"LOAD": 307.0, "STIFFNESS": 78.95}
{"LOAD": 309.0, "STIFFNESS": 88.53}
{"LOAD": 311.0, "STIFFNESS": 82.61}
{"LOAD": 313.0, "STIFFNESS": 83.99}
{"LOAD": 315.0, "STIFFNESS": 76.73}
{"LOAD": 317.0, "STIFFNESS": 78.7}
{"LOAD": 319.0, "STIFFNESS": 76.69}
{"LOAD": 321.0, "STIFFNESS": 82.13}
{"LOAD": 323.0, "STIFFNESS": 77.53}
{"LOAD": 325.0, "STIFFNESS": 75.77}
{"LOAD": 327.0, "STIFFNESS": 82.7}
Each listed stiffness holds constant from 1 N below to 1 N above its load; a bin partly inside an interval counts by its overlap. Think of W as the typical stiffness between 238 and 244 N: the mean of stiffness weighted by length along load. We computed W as 91.2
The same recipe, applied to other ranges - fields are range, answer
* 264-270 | 77.9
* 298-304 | 78.7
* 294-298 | 77.2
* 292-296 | 76.6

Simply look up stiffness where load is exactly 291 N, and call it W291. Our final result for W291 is 78.56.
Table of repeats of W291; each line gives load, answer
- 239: 89.6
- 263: 78.17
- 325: 75.77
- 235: 77.1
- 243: 87.13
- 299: 83.77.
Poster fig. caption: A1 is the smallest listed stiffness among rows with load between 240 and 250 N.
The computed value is 83.35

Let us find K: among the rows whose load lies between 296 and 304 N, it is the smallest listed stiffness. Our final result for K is 74.05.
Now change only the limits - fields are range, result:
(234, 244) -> 75.35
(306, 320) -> 76.69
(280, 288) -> 77.8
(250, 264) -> 75.79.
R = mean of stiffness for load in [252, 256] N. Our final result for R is 77.6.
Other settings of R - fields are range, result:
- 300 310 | 79.4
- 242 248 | 85.6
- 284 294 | 79.5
